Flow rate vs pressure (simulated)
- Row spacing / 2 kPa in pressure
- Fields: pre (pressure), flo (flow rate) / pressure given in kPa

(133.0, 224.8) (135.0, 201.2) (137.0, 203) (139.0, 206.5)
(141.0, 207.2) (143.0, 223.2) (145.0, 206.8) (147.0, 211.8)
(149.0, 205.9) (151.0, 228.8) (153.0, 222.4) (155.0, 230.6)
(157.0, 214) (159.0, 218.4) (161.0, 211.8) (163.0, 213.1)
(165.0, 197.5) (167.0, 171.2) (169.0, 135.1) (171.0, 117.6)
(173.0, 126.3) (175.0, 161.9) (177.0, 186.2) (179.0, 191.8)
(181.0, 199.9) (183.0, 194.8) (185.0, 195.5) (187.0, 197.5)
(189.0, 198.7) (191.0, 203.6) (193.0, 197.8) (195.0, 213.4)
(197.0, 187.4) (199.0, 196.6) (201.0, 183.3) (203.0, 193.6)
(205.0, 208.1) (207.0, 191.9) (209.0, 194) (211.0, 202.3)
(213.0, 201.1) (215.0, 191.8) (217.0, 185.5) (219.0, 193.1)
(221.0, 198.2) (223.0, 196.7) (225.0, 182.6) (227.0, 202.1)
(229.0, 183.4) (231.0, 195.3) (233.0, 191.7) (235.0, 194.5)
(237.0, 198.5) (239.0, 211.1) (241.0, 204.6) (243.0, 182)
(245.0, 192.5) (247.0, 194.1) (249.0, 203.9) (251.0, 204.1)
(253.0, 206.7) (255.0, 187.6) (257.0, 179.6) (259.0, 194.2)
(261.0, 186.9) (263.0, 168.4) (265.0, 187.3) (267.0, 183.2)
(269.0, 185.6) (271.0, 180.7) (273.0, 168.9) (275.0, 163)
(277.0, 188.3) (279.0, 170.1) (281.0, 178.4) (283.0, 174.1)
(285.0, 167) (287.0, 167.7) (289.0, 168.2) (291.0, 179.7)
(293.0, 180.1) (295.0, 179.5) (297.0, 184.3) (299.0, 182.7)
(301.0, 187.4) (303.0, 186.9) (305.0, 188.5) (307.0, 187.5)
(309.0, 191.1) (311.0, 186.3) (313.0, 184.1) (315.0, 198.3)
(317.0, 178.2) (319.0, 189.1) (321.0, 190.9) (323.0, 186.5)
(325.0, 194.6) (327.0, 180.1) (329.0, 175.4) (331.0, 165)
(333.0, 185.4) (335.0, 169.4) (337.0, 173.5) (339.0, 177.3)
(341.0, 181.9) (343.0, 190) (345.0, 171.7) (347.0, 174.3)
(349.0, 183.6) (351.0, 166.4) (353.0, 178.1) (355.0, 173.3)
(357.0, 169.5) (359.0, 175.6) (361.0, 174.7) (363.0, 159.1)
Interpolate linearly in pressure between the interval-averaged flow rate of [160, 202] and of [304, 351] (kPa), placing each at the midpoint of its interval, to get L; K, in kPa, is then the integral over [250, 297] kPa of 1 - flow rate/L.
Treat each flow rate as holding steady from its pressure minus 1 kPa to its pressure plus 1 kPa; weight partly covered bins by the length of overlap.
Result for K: 0.7 kPa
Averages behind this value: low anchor 185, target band 180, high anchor 182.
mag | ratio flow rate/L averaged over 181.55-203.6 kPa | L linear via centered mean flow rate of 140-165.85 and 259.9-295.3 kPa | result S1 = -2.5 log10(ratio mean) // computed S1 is 0.03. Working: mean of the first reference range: 215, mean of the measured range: 197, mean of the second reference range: 176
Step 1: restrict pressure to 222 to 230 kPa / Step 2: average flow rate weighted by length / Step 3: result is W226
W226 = 191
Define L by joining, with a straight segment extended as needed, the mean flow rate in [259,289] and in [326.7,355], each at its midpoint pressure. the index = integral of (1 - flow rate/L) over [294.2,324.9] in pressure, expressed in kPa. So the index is -1.82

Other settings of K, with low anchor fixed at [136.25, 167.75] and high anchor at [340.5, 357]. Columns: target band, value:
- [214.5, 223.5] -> 0.29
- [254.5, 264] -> 0.46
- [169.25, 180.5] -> 2.71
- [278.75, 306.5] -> 1.18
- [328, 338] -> 0.32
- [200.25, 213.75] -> 0.34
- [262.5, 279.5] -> 1.13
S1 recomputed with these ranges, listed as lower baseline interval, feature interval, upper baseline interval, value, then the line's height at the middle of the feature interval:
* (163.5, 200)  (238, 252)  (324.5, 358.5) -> -0.11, 180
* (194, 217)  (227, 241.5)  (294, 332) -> -0.02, 193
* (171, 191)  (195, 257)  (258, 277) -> -0.08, 181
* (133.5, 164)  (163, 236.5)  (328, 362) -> 0.09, 204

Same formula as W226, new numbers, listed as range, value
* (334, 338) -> 171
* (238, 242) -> 208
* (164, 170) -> 168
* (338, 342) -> 180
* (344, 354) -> 175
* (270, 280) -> 174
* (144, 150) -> 208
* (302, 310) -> 188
